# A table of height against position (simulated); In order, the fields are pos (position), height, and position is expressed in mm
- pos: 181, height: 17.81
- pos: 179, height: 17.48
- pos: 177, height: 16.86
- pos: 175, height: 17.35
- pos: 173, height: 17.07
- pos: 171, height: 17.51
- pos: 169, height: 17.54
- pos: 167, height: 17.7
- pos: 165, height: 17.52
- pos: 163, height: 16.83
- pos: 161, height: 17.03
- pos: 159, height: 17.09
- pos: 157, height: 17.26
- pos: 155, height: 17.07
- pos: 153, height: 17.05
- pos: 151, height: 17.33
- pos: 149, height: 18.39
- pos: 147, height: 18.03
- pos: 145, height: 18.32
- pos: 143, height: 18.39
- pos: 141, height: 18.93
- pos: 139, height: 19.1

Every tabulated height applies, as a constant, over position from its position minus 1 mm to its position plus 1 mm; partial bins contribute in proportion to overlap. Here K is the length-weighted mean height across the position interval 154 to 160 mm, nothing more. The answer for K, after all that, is 17.1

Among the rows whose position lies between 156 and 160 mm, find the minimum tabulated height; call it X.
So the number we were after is 17.09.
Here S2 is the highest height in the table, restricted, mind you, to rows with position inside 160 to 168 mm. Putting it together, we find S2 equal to 17.7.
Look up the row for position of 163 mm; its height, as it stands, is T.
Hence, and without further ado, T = 16.83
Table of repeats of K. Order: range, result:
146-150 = 18.2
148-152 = 17.9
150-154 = 17.2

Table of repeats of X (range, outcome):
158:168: 16.83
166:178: 16.86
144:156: 17.05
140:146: 18.32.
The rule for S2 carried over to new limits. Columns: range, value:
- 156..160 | 17.26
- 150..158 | 17.33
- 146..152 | 18.39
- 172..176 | 17.35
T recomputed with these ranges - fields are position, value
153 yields 17.05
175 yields 17.35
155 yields 17.07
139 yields 19.1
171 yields 17.51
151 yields 17.33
